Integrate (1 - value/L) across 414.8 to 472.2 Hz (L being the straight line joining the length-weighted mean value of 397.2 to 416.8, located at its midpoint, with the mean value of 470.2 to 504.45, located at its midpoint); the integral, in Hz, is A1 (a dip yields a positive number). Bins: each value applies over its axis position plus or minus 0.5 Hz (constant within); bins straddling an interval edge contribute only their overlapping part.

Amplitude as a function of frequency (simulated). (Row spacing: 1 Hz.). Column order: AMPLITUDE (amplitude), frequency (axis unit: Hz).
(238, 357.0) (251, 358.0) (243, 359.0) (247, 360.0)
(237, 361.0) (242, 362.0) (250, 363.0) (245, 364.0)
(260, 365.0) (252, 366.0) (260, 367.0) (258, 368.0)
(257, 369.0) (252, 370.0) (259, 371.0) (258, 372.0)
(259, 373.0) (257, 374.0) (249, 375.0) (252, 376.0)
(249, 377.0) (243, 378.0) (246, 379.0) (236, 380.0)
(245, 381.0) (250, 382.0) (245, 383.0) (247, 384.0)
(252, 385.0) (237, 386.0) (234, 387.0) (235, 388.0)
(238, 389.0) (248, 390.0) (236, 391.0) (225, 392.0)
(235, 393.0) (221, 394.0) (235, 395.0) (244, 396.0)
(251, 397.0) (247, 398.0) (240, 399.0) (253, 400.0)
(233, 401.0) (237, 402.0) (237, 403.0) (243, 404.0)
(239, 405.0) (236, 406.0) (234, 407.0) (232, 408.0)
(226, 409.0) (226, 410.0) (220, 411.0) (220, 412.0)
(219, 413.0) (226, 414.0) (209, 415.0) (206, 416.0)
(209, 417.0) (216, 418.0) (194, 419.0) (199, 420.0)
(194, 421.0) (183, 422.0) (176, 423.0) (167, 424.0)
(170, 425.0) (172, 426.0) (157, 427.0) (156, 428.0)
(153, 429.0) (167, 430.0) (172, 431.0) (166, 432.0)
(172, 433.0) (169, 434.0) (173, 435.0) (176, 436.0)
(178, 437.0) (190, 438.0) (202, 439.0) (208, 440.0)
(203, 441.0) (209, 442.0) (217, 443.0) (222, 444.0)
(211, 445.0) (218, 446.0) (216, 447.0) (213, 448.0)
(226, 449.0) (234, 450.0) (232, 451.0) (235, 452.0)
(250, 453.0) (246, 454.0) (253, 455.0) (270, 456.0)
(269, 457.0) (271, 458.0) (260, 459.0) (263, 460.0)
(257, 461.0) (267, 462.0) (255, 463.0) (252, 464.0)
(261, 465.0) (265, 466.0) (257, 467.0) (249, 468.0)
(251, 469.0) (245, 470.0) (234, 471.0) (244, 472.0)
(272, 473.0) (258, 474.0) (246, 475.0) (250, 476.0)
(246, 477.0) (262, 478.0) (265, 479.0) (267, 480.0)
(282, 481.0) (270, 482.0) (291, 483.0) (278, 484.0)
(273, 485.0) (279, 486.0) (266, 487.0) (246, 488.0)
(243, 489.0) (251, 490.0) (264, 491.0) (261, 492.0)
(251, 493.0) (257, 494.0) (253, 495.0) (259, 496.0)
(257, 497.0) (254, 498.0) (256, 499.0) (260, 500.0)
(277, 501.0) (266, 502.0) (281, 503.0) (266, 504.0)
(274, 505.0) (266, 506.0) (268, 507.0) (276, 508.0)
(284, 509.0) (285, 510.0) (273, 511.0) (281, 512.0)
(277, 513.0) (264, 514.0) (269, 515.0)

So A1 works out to 7.0 Hz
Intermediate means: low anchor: 231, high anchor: 261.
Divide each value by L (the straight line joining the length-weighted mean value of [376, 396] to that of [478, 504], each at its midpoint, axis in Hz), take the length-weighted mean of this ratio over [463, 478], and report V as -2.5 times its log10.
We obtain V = 0.03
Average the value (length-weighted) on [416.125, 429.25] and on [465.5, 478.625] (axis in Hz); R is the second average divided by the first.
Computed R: 1.39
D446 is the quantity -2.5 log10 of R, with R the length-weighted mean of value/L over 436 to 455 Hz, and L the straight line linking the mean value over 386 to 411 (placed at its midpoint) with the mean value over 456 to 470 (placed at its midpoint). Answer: 0.17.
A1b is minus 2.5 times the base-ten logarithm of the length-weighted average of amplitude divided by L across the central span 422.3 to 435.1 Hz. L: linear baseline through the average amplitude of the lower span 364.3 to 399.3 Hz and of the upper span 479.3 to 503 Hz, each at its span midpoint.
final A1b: 0.45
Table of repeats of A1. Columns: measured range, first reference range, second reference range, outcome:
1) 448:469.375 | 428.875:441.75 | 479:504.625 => -3.7 Hz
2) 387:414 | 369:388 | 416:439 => -2.3 Hz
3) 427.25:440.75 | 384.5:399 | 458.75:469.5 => 4.0 Hz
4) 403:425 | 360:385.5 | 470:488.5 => 3.6 Hz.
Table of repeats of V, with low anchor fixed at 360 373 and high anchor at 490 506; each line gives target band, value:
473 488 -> -0.02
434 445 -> 0.29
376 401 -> 0.06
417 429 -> 0.38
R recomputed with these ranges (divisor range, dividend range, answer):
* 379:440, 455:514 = 1.23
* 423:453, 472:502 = 1.35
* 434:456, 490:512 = 1.24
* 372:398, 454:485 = 1.07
